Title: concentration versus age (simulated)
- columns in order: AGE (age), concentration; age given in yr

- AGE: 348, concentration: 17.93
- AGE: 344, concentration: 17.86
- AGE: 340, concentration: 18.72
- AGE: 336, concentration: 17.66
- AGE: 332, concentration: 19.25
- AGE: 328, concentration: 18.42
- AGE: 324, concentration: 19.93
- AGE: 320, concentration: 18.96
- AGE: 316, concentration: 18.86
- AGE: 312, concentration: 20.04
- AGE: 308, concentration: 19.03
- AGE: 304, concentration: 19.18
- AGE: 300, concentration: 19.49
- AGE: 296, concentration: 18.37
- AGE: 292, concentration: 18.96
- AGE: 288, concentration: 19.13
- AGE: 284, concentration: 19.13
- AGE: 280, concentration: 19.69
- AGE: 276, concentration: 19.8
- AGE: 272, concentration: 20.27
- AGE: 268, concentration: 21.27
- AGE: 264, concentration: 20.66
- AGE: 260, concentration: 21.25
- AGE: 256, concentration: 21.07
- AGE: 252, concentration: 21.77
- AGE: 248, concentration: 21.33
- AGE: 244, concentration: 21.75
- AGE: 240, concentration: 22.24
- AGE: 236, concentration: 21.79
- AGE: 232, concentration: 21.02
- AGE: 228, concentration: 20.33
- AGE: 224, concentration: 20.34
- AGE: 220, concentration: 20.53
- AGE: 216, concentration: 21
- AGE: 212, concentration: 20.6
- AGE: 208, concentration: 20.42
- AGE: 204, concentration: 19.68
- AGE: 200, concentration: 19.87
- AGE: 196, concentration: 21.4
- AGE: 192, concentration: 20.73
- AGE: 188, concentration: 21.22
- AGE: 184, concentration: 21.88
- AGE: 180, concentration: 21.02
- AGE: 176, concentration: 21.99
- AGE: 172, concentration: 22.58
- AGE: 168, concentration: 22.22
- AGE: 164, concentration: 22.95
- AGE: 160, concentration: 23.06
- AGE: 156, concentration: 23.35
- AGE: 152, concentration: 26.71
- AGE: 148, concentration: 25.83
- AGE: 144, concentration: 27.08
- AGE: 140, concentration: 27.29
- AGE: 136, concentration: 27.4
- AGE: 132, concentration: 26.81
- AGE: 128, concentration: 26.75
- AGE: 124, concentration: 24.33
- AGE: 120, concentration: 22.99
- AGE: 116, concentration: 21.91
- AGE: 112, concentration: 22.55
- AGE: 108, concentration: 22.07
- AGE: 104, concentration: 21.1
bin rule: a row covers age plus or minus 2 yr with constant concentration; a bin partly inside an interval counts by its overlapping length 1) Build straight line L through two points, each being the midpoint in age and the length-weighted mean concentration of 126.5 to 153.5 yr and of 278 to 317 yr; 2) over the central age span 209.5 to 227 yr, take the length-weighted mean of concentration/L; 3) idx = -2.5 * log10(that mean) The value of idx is 0.12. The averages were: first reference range 26.8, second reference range 19.2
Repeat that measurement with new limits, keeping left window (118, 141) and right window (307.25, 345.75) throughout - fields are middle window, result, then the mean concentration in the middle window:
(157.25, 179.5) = 0.09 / 22.5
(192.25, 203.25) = 0.14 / 20.5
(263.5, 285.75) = 0.03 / 20.1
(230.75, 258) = 0.01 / 21.6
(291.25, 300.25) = 0.06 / 18.8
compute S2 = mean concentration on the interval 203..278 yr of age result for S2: 20.9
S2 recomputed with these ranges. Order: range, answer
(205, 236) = 20.7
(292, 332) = 19.1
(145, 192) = 23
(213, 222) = 20.7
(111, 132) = 24.1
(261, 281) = 20.4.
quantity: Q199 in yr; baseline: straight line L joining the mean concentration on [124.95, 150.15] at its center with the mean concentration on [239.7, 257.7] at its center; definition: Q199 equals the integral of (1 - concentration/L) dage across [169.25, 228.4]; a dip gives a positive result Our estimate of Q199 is 7.3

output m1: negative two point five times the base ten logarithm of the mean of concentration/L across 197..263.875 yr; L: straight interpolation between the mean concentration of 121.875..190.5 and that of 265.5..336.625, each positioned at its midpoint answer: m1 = 0.04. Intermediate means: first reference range 24.2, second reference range 19.3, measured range 20.9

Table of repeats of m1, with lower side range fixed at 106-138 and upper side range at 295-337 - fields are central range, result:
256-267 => -0.02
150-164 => -0.04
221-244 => 0.01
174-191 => 0.06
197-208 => 0.11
